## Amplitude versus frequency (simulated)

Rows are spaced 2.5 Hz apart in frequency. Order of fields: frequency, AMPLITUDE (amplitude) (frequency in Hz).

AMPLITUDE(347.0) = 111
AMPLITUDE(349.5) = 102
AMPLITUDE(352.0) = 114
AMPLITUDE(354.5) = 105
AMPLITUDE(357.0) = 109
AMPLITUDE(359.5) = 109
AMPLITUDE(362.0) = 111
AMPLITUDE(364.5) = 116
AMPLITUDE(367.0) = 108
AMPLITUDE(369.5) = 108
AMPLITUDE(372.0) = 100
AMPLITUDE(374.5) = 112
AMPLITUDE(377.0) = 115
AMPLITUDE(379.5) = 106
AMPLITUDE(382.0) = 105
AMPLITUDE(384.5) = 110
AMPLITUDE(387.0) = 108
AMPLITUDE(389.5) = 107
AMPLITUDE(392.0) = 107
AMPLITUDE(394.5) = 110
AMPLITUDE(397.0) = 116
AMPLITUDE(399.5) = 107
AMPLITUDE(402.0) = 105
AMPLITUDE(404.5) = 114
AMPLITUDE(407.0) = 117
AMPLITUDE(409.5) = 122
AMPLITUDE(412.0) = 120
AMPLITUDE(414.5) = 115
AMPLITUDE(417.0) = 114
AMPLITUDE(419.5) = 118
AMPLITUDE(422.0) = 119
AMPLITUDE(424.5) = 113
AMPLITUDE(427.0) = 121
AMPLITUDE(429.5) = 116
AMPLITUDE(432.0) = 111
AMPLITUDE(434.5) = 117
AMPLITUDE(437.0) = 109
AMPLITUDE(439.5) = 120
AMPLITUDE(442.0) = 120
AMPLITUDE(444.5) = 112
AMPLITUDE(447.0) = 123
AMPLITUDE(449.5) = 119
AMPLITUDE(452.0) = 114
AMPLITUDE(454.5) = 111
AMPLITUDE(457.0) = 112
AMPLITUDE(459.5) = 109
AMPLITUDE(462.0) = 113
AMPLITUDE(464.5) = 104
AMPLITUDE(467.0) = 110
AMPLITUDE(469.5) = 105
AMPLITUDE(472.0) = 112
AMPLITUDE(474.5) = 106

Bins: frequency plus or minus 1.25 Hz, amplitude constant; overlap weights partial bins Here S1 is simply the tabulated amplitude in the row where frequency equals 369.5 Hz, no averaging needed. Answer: 108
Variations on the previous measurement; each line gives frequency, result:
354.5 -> 105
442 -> 120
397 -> 116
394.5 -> 110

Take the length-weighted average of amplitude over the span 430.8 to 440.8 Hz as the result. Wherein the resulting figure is 114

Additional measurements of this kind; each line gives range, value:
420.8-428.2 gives 118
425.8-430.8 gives 118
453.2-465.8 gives 110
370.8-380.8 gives 108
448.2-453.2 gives 117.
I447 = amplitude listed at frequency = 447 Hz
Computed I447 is 123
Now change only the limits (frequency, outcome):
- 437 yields 109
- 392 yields 107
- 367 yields 108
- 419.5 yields 118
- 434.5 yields 117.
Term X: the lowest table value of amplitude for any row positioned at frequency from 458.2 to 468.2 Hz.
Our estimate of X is 104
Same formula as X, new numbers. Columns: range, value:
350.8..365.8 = 105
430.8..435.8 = 111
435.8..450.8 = 109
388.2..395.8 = 107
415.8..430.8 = 113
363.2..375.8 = 100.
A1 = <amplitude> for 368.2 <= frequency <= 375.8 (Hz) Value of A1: 107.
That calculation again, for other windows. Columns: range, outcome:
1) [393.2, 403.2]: 110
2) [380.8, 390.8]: 108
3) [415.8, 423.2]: 117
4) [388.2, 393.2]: 107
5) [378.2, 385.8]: 107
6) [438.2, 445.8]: 117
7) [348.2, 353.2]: 108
